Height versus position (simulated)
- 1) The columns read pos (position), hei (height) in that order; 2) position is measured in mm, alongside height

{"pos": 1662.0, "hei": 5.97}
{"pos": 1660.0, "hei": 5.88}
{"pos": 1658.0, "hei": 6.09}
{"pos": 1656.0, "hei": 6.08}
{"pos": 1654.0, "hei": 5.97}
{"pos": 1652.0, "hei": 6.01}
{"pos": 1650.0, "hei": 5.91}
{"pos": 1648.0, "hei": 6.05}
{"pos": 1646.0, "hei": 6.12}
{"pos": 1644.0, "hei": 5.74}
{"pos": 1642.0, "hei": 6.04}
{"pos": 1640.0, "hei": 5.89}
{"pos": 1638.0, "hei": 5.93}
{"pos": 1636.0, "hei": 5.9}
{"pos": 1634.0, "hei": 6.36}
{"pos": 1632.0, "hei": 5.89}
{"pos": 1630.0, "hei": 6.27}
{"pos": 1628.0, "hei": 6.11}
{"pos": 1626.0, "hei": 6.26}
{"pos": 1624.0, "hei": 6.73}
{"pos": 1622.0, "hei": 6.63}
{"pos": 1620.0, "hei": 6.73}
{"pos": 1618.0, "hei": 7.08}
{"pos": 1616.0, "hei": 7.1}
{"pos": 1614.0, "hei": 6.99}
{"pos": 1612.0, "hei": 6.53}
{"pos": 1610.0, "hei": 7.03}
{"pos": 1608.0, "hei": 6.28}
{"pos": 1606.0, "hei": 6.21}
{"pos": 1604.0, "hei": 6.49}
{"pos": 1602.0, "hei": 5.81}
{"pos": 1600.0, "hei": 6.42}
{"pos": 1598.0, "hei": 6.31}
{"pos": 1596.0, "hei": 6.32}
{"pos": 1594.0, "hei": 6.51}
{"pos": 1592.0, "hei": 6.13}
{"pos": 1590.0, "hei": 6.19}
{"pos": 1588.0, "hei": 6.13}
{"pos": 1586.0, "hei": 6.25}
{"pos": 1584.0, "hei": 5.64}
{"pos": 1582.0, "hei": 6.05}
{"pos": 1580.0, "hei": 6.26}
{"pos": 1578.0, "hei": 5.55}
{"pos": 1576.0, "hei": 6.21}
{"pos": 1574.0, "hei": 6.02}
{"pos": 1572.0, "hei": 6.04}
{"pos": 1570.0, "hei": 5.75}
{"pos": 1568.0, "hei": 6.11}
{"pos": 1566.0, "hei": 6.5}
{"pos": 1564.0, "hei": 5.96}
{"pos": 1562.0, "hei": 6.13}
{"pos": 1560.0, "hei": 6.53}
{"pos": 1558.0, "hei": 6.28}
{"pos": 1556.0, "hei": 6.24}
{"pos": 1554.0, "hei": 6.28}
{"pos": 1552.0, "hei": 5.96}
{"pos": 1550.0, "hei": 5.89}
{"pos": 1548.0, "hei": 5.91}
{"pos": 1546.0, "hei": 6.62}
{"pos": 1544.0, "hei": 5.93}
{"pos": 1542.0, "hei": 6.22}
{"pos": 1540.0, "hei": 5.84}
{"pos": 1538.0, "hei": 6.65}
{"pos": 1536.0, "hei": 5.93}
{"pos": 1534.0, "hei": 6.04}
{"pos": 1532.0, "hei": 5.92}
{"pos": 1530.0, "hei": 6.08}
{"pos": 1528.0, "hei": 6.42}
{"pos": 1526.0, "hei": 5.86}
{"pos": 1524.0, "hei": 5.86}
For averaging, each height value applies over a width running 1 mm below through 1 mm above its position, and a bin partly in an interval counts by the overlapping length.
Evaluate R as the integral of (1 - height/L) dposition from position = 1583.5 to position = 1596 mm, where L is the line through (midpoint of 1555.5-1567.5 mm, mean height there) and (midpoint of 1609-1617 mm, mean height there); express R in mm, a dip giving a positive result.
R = 0.8 mm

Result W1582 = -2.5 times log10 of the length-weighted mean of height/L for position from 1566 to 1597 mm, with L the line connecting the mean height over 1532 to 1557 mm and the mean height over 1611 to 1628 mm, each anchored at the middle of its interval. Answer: 0.06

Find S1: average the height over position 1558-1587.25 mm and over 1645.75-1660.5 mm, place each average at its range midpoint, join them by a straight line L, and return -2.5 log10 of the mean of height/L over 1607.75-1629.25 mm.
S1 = -0.11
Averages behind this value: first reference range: 6.08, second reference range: 6.01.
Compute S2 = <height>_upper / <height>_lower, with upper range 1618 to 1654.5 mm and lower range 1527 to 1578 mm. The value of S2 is 1.0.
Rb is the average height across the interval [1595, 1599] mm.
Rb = 6.31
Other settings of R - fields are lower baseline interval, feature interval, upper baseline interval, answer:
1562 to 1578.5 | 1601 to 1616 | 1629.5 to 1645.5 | -1.3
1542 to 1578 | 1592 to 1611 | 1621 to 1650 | -0.7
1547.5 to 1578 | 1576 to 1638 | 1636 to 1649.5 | -3.2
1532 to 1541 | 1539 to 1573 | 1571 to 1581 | -0.4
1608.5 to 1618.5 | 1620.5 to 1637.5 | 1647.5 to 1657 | 0.7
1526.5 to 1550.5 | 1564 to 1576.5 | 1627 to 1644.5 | 0.0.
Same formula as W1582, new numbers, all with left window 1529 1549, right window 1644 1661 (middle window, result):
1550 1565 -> -0.01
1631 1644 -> 0.01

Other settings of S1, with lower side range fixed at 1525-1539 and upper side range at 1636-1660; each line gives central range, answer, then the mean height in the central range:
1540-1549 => 0.00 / 6.13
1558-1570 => -0.02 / 6.21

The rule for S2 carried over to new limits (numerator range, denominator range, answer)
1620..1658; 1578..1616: 0.97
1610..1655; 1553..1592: 1.03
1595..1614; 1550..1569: 1.03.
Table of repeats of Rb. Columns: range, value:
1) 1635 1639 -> 5.92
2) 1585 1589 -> 6.19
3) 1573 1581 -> 6.01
